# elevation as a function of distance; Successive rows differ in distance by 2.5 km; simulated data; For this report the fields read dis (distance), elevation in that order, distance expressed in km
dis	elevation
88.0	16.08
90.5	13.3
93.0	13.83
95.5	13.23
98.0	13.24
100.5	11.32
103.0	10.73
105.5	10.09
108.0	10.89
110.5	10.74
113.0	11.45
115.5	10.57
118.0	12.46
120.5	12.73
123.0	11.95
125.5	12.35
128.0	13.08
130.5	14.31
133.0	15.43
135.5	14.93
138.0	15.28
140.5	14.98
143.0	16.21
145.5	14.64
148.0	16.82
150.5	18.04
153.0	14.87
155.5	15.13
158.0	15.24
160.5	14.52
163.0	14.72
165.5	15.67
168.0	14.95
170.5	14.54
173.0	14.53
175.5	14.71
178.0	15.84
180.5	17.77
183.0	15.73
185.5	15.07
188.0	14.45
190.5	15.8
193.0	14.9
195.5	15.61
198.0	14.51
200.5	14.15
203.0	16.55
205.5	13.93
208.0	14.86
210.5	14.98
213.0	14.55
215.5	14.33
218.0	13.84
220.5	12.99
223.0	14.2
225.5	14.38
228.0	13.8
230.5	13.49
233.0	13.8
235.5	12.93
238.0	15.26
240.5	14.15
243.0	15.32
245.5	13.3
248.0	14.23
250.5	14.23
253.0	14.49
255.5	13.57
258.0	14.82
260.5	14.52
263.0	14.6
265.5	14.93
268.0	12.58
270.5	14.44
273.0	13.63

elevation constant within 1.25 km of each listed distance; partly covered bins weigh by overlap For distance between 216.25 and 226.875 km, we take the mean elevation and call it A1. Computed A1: 13.9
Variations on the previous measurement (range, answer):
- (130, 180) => 15.3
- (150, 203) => 15.3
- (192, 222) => 14.6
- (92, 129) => 11.9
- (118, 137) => 13.5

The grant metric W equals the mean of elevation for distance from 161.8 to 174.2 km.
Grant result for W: 14.9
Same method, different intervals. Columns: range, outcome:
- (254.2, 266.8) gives 14.5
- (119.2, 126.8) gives 12.3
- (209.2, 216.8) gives 14.6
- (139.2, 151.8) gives 16.1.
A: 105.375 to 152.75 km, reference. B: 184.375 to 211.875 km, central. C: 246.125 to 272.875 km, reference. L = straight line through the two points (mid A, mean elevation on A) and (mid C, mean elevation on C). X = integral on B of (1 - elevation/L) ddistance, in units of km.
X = -2.1 km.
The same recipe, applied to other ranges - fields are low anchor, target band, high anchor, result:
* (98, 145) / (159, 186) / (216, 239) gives -4.0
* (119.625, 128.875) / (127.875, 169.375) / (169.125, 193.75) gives -4.8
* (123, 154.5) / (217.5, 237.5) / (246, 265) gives 1.0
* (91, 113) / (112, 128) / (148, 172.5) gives 1.1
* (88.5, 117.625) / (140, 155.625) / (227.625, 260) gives -4.1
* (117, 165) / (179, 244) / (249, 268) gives -1.0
